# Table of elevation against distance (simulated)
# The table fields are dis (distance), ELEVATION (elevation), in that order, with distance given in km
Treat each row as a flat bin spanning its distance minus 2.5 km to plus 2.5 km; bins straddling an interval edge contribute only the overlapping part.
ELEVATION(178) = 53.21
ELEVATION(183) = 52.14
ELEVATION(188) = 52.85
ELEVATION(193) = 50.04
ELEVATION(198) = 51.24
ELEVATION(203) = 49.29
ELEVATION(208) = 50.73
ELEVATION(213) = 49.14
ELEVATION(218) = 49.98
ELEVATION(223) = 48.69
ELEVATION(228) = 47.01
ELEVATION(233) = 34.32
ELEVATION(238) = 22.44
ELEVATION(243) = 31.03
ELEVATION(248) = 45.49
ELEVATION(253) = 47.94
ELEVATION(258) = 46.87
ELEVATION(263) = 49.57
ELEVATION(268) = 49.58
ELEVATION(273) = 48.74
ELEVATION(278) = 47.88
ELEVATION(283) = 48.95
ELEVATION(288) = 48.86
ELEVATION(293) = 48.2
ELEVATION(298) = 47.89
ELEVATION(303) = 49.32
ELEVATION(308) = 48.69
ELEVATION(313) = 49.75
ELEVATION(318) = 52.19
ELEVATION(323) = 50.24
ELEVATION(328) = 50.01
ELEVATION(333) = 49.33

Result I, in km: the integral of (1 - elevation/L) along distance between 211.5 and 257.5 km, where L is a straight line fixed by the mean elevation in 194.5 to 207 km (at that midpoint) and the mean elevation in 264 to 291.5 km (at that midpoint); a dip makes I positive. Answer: 7.25 km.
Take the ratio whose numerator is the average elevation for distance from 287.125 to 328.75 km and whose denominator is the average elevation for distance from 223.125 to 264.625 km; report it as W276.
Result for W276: 1.2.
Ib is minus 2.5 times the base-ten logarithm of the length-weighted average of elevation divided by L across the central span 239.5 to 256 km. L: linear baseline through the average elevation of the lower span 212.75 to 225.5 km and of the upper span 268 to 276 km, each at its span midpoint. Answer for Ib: 0.209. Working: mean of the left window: 49.3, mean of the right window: 48.9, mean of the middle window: 40.5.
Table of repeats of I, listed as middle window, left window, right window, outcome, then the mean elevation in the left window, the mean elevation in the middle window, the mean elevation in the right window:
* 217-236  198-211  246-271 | 2.05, 50.2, 44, 48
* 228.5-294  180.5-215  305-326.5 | 8.60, 50.8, 43.8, 50.2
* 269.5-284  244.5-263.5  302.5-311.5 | -0.32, 46.4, 48.6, 49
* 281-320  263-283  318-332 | 0.38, 48.9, 49.2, 50.4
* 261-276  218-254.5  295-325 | -1.70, 40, 49.2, 49.6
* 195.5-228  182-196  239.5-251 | -2.78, 51.6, 49.6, 37.3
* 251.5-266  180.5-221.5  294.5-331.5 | 0.56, 50.6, 48.2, 49.7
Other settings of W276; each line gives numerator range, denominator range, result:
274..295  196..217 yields 0.97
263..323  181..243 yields 1.07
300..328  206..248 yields 1.20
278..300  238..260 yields 1.20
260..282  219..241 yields 1.26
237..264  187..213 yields 0.81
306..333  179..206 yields 0.98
